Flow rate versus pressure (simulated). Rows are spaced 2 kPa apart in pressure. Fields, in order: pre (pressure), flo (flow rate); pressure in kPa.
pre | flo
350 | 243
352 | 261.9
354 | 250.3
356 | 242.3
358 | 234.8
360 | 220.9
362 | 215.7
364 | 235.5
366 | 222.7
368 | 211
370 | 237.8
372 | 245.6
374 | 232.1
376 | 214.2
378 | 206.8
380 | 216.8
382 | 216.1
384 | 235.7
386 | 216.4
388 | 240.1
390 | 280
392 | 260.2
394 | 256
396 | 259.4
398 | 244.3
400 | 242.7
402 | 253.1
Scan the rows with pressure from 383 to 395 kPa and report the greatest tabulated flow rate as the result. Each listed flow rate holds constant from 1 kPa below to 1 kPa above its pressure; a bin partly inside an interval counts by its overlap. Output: 280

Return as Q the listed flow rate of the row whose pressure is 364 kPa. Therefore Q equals 235.5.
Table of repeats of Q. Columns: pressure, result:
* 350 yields 243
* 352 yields 261.9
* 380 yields 216.8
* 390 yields 280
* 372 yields 245.6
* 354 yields 250.3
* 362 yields 215.7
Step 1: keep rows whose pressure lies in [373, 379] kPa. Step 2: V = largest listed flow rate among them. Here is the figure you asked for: 232.1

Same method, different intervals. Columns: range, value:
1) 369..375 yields 245.6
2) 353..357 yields 250.3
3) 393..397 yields 259.4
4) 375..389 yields 240.1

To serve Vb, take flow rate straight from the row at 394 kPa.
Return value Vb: 256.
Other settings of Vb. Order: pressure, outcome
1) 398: 244.3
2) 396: 259.4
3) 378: 206.8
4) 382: 216.1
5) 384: 235.7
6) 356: 242.3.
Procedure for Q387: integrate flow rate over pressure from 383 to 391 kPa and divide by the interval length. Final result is 243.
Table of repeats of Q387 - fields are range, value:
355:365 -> 230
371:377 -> 231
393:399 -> 253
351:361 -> 242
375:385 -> 218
